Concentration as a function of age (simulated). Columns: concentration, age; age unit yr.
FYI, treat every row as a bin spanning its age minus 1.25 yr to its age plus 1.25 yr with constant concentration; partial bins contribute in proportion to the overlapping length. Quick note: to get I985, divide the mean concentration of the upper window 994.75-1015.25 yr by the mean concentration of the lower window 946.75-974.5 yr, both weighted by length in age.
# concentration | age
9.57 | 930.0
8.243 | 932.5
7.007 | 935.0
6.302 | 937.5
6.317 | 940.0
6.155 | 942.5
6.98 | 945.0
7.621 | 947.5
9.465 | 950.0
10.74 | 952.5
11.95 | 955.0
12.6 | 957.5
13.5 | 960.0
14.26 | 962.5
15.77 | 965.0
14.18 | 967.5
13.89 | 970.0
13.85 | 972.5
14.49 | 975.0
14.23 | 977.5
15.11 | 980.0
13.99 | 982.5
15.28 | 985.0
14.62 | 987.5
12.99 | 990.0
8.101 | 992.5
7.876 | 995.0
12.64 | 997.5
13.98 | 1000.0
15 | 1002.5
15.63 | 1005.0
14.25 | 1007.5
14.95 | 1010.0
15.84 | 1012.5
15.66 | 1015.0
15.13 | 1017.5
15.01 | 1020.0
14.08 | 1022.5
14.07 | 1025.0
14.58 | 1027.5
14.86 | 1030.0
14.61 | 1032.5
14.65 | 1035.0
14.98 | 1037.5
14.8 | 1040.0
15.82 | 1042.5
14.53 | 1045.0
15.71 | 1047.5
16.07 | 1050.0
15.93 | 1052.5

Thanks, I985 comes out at 1.1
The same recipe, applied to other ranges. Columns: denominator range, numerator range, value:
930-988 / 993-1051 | 1.26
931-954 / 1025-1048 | 1.93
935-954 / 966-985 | 1.87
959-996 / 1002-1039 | 1.10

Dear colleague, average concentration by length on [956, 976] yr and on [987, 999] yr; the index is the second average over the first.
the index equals 0.8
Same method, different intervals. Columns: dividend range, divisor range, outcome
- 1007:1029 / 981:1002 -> 1.18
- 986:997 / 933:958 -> 1.33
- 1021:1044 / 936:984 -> 1.26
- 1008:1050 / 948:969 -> 1.19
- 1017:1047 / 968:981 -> 1.03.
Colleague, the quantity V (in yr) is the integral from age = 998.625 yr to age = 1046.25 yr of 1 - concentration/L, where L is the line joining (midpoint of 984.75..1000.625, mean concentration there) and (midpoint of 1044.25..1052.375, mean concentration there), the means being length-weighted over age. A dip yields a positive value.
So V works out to -3.57 yr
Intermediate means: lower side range 11.9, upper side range 15.6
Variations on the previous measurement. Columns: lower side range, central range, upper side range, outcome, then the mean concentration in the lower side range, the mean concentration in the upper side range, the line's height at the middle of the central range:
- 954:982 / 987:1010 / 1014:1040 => 2.5 yr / 14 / 14.8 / 14.4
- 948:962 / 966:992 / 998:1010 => -2.1 yr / 11.6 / 14.6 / 13.1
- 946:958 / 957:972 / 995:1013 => -3.9 yr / 10.3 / 14.1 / 11.2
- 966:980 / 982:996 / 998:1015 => 2.3 yr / 14.2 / 14.9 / 14.6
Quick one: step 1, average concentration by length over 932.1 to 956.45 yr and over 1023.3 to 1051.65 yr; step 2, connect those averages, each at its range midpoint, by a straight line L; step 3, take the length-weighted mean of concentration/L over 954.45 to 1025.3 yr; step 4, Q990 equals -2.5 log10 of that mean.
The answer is -0.226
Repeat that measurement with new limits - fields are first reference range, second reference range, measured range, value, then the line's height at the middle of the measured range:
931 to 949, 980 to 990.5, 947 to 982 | -0.190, 11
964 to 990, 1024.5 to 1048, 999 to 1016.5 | -0.029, 14.7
